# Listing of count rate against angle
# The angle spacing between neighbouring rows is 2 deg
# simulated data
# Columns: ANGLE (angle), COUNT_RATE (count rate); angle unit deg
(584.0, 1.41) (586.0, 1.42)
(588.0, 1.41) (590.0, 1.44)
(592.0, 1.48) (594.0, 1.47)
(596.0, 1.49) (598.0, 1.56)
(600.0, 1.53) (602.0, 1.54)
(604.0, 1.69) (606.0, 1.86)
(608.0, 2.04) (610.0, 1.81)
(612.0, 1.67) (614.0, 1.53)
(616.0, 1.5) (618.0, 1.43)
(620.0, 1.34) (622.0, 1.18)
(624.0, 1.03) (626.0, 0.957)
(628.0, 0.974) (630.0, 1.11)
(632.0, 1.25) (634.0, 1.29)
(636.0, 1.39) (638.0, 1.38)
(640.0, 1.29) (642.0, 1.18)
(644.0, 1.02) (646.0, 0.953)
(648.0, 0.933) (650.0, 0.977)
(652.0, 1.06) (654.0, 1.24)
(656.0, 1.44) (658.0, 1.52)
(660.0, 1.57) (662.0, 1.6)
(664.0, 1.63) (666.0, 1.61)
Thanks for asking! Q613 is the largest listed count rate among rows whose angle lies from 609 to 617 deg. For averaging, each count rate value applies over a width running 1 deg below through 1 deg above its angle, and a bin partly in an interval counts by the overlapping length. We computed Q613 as 1.81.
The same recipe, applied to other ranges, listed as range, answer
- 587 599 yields 1.56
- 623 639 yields 1.39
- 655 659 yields 1.52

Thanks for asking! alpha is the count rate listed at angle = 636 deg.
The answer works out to 1.39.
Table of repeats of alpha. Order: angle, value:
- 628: 0.974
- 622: 1.18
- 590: 1.44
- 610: 1.81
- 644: 1.02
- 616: 1.5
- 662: 1.6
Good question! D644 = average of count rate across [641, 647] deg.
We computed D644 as 1.05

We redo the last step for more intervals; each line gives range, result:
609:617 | 1.63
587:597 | 1.46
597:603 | 1.54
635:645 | 1.25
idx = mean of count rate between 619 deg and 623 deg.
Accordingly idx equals 1.26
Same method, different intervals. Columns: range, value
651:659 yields 1.31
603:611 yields 1.85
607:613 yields 1.84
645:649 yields 0.943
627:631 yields 1.04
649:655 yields 1.09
